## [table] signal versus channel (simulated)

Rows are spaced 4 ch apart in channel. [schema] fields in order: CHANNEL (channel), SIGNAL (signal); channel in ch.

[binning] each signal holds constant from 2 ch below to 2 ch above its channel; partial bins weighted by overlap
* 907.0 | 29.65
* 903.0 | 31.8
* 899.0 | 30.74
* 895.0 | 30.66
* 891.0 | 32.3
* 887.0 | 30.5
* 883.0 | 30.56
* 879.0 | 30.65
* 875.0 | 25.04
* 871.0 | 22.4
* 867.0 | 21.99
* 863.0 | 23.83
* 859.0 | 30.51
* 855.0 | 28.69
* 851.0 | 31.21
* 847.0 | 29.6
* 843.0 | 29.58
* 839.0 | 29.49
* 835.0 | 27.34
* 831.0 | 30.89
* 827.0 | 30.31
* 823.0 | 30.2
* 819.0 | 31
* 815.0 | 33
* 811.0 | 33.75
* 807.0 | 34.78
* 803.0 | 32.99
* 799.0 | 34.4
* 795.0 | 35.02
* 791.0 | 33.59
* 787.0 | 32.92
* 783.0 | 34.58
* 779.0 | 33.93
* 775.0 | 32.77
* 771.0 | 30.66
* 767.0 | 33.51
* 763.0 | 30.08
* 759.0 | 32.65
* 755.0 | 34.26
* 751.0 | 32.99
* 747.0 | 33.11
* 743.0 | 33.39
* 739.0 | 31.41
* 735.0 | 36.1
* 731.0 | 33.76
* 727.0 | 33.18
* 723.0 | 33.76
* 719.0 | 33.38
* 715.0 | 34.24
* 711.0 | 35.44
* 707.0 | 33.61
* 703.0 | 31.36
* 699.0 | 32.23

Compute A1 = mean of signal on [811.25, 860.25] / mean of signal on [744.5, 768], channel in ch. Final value 0.92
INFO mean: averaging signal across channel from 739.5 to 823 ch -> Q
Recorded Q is 33.1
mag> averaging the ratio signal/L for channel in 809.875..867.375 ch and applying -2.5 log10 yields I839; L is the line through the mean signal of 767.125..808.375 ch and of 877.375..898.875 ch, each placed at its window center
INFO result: 0.09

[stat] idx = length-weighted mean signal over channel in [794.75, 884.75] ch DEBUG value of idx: 29.8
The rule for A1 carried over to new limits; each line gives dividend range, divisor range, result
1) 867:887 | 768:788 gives 0.82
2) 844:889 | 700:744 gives 0.83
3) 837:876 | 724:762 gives 0.82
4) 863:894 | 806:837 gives 0.88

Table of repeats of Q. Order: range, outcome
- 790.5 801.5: 34.4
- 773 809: 33.9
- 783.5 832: 32.8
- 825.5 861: 29.7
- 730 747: 33.6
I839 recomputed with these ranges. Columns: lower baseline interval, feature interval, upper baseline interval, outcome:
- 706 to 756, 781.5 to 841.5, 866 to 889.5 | -0.072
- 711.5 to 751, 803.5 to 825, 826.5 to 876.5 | -0.106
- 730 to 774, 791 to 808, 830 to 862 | -0.101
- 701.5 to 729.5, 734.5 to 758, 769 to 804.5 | 0.006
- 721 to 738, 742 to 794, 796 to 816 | 0.032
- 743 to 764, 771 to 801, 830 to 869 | -0.081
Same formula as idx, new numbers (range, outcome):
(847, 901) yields 28.4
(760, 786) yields 32.6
